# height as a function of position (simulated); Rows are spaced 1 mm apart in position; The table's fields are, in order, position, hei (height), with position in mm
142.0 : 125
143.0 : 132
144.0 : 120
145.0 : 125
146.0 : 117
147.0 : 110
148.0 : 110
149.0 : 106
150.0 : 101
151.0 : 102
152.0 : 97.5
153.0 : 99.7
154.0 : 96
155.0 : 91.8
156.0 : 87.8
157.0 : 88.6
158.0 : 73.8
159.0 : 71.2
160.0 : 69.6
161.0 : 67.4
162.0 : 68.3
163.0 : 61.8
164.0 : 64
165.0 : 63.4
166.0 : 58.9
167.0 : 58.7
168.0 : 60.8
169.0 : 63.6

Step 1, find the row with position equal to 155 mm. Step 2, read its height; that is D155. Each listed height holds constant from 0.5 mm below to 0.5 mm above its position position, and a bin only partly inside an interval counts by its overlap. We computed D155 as 91.8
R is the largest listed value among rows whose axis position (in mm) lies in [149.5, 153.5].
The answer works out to 102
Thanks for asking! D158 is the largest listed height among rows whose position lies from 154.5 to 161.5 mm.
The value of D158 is 91.8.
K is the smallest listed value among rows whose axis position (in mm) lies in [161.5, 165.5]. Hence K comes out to 61.8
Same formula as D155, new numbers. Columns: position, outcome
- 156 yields 87.8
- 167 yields 58.7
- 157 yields 88.6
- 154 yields 96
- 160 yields 69.6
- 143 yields 132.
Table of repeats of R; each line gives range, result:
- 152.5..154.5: 99.7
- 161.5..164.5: 68.3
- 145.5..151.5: 117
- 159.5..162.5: 69.6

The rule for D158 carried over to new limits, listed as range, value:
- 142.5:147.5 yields 132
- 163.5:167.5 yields 64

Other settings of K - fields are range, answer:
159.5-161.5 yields 67.4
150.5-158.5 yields 73.8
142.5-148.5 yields 110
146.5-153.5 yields 97.5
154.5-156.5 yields 87.8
